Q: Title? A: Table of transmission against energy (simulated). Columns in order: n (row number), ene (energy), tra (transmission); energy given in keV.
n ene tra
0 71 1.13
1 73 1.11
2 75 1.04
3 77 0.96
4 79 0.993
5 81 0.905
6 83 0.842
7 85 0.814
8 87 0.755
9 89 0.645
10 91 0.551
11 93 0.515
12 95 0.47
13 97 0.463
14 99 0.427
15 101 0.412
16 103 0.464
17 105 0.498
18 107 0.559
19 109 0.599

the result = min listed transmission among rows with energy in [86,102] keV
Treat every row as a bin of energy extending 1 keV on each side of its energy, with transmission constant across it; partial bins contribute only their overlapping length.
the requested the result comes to 0.412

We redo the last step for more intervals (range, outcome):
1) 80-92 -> 0.551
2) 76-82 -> 0.905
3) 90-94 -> 0.515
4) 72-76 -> 1.04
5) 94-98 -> 0.463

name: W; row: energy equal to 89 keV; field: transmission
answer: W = 0.645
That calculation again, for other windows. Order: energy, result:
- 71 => 1.13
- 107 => 0.559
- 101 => 0.412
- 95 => 0.47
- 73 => 1.11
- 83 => 0.842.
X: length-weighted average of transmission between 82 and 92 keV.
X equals 0.721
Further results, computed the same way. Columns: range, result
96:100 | 0.445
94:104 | 0.447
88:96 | 0.545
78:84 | 0.913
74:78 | 1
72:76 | 1.08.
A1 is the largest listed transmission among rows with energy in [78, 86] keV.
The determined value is 0.993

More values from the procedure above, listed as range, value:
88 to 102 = 0.645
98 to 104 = 0.464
